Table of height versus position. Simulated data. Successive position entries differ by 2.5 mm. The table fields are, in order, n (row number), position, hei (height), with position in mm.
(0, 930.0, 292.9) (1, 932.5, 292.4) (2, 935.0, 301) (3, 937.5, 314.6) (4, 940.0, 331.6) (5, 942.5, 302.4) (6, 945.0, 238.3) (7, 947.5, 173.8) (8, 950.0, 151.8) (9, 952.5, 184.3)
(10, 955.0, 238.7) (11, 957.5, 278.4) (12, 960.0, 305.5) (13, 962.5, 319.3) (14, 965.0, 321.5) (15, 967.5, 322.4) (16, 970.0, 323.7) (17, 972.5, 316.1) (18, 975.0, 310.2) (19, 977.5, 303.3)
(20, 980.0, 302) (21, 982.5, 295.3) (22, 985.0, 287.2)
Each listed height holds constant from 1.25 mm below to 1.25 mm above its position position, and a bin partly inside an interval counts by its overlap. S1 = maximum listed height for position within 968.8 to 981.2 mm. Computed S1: 323.7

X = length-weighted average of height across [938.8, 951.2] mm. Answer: 240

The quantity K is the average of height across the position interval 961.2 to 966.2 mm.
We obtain 320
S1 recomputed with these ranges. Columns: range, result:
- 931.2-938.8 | 314.6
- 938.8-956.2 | 331.6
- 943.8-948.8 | 238.3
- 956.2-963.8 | 319.3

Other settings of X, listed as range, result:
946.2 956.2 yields 187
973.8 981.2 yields 305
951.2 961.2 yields 251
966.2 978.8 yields 315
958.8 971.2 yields 319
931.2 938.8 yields 303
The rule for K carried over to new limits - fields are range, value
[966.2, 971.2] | 323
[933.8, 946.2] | 298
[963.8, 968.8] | 322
